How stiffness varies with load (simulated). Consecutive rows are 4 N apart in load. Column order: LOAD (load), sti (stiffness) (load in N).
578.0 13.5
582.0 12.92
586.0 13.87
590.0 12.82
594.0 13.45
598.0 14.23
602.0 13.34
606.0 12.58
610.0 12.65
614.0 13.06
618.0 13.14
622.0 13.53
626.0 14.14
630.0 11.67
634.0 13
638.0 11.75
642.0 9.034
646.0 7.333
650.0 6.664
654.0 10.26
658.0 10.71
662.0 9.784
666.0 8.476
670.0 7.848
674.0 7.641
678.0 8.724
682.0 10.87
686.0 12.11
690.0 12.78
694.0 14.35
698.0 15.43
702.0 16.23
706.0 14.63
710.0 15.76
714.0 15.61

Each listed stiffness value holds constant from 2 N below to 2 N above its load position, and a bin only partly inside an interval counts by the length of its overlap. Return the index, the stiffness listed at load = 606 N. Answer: 12.58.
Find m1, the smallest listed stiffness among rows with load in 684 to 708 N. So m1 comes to 12.11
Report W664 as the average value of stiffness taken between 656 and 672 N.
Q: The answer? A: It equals 9.2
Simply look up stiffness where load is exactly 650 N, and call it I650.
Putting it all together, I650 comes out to 6.664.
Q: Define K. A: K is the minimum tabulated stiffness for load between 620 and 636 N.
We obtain 11.67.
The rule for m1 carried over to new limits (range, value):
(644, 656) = 6.664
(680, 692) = 10.87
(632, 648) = 7.333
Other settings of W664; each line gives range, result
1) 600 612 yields 12.9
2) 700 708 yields 15.4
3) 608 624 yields 13.1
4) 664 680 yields 8.17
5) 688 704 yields 14.7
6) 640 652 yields 7.68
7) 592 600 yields 13.8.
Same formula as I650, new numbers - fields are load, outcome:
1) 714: 15.61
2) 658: 10.71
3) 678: 8.724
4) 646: 7.333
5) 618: 13.14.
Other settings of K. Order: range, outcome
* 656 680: 7.641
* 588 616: 12.58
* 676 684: 8.724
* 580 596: 12.82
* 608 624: 12.65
